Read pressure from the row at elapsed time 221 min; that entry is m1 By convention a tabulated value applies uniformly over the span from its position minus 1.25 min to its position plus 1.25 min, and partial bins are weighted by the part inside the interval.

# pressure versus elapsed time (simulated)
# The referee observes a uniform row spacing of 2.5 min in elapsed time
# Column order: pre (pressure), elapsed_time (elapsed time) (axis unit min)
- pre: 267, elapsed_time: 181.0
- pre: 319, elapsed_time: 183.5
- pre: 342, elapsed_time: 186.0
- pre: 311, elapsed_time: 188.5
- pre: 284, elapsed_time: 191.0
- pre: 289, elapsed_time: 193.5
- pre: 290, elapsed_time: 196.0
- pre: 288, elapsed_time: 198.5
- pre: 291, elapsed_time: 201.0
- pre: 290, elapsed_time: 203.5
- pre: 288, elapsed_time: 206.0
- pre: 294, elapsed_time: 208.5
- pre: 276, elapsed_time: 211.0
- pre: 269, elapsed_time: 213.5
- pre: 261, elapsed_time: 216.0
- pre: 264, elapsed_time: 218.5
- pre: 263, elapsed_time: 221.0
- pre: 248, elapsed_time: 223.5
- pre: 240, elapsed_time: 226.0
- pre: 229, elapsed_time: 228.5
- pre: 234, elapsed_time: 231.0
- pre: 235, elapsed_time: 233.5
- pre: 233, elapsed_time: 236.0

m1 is 263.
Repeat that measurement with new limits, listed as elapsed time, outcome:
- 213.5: 269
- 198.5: 288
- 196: 290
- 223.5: 248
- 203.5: 290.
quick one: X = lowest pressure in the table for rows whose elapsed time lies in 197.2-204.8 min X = 288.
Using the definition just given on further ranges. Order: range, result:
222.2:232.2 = 229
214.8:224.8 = 248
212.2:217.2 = 261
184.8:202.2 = 284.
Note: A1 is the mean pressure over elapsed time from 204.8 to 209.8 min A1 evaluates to 291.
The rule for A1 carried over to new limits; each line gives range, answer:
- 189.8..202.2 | 288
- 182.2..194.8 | 309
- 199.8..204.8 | 290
